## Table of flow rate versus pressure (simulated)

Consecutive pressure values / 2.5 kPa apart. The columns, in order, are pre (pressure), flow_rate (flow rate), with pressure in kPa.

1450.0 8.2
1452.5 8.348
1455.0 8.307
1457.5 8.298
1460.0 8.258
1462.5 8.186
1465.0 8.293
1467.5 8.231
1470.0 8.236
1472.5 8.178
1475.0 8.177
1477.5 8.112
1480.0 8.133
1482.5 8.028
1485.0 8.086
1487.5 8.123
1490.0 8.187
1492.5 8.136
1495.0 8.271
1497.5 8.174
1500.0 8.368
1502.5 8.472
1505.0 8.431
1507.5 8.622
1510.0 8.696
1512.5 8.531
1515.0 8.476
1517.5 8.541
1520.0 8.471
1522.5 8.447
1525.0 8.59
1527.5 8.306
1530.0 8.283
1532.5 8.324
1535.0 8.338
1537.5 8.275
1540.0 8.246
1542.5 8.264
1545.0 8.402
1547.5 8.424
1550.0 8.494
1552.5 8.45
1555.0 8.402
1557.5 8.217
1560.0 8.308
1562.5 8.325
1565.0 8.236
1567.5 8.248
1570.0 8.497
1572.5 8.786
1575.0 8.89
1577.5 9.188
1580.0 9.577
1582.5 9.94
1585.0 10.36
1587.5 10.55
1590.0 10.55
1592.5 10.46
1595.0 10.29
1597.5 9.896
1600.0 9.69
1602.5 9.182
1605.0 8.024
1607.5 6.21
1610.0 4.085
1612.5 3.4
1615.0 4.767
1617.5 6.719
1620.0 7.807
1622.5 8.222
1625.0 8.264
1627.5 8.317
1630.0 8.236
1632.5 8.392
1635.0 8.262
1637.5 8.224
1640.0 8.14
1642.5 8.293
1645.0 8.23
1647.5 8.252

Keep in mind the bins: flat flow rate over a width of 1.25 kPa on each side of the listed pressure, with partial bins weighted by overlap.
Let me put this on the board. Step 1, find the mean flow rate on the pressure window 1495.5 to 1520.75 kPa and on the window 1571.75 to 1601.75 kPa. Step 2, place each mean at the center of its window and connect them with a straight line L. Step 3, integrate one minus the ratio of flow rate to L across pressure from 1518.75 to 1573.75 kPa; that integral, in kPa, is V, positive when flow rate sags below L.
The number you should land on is 4.5 kPa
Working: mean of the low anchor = 8.47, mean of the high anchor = 9.85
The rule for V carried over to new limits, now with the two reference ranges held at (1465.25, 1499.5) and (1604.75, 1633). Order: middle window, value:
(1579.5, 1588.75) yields -3.90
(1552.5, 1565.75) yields -1.65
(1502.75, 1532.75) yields -2.58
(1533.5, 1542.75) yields -0.83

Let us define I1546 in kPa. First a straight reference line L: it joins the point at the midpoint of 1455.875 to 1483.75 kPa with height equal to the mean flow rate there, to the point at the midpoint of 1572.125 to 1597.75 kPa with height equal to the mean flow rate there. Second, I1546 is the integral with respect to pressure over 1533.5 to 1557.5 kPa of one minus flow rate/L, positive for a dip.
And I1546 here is 2.5 kPa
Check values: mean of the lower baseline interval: 8.2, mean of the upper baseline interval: 9.9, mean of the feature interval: 8.36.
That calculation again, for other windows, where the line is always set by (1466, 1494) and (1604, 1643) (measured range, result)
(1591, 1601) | -3.71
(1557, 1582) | -3.76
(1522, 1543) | -1.46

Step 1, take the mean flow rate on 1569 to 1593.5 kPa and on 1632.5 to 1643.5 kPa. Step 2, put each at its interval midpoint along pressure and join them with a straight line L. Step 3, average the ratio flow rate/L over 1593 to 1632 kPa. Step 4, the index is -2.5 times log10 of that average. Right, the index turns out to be 0.17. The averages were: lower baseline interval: 9.68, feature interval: 7.61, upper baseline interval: 8.25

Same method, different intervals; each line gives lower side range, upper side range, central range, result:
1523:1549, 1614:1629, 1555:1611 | -0.14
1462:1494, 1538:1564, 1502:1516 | -0.04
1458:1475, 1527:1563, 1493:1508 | -0.01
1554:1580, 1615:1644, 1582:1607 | -0.18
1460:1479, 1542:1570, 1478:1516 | -0.01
